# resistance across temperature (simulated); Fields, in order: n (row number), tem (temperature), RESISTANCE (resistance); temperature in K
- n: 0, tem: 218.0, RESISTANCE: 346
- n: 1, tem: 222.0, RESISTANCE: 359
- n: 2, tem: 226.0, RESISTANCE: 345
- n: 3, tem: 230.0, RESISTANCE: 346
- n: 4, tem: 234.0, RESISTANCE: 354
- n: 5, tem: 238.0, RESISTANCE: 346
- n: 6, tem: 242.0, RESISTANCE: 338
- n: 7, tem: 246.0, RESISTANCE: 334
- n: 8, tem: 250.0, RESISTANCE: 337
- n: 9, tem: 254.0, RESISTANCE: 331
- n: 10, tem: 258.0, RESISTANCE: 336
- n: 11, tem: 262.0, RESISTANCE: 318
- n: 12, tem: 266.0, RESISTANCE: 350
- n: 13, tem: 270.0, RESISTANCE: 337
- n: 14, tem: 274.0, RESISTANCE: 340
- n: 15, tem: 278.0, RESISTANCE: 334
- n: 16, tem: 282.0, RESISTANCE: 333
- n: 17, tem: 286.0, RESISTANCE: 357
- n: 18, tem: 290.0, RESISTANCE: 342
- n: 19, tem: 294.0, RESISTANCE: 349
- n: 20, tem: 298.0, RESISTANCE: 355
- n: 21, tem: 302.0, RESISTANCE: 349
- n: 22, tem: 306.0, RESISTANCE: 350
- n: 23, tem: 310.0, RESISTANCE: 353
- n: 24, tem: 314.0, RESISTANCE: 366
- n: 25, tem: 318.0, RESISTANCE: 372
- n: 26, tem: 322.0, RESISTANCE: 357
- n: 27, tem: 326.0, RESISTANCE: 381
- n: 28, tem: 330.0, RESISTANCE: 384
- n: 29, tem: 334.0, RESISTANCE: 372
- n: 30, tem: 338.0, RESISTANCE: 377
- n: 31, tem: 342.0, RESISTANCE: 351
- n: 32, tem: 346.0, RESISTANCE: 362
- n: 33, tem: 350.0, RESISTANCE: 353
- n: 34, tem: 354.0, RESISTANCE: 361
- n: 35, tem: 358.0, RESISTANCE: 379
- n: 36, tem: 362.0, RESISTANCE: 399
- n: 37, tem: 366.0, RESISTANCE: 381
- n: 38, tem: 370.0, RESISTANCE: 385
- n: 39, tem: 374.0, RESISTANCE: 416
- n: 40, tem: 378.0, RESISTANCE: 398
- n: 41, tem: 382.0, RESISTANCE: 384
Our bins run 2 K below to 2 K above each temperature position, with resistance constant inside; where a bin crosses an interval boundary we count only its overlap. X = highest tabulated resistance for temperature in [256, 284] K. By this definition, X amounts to 350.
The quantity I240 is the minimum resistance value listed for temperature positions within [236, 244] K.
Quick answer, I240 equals 338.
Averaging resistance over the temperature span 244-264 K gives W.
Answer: 331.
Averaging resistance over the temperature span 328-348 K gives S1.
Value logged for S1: 369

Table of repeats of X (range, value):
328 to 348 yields 384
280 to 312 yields 357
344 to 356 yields 362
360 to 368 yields 399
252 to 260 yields 336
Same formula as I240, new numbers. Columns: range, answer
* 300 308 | 349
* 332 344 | 351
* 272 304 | 333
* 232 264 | 318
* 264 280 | 334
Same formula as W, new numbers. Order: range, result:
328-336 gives 378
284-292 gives 350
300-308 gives 350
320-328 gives 369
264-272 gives 344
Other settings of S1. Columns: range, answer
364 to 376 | 394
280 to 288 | 345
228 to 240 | 349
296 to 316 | 355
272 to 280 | 337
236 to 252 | 339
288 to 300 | 349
